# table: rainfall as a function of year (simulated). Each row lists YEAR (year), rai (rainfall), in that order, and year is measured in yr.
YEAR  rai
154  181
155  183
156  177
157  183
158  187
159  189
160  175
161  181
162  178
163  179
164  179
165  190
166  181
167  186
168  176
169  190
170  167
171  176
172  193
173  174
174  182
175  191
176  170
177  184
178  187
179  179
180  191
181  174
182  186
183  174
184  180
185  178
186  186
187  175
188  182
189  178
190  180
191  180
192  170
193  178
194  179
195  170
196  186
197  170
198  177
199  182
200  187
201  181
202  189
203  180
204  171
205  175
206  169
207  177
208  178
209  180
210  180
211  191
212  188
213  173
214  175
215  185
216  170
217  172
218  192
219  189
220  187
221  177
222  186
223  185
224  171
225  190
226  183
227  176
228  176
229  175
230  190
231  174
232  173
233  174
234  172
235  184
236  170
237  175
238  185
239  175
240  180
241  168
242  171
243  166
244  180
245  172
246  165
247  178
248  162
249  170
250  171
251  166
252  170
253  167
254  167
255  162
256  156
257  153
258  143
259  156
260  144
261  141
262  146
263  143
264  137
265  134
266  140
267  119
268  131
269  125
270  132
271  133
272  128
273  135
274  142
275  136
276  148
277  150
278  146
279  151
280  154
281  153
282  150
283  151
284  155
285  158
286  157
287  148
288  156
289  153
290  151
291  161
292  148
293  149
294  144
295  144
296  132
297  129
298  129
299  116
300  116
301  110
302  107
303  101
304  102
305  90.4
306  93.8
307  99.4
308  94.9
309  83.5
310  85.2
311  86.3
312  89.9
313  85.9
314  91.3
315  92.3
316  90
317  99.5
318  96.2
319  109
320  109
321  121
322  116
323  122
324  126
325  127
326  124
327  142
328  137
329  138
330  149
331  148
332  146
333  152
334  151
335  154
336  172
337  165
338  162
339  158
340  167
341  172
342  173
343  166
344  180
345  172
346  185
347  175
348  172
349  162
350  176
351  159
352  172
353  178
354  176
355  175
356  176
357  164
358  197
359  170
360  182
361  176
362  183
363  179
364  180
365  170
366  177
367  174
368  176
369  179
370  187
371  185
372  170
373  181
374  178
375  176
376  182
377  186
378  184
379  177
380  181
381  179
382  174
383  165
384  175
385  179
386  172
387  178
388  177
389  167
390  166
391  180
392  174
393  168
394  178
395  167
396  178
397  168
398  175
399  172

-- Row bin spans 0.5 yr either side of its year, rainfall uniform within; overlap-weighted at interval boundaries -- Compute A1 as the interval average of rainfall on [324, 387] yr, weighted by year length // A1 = 169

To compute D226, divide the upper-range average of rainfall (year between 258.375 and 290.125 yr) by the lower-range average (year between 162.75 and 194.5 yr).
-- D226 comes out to 0.80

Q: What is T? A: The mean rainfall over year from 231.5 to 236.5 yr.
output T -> 175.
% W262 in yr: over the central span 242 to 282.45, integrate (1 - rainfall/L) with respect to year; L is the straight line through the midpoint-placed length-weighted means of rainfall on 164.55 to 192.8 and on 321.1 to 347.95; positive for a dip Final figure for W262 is 3.7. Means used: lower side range 181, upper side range 153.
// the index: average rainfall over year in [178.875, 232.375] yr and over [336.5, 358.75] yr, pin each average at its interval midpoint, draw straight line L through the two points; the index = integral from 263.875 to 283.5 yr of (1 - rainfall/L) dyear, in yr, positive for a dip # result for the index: 4.0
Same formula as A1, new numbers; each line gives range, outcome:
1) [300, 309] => 99.8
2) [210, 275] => 165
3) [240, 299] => 150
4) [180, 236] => 179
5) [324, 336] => 143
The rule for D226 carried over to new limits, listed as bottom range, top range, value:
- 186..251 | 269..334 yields 0.72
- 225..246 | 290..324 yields 0.63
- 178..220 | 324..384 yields 0.94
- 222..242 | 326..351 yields 0.90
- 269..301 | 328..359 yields 1.16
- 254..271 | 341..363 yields 1.23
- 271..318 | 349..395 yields 1.40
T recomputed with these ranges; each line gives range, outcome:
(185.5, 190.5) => 180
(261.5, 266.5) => 140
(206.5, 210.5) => 179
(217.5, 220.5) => 189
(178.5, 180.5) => 185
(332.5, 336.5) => 157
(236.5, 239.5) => 178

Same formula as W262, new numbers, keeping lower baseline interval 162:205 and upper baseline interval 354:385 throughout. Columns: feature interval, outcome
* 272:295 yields 3.8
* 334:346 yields 0.7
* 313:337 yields 7.0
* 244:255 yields 0.6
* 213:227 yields -0.1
